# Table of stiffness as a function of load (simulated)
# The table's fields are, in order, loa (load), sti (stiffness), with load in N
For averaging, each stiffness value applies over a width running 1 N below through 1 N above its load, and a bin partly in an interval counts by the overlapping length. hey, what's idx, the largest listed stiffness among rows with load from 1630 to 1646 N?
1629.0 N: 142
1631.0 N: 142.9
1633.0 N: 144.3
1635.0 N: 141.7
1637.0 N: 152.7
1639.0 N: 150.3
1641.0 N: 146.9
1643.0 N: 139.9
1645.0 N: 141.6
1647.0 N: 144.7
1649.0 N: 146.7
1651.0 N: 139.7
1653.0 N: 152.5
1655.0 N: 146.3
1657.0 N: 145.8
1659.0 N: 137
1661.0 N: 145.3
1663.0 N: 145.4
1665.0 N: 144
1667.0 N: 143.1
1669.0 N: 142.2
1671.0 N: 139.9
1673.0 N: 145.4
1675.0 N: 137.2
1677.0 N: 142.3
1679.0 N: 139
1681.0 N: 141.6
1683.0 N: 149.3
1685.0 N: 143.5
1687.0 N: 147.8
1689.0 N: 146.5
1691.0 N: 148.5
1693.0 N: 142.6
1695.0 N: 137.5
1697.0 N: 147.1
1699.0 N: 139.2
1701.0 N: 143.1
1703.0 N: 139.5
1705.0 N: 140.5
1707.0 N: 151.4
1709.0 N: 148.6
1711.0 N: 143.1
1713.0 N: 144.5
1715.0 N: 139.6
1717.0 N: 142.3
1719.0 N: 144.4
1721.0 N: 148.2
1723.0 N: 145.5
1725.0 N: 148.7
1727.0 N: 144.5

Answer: 152.7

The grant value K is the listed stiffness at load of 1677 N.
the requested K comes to 142.3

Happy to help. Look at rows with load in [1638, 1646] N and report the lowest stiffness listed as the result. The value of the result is 139.9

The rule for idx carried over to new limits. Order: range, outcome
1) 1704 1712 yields 151.4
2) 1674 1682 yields 142.3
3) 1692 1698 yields 147.1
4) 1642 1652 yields 146.7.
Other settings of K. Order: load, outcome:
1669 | 142.2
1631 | 142.9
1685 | 143.5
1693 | 142.6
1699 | 139.2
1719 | 144.4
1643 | 139.9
